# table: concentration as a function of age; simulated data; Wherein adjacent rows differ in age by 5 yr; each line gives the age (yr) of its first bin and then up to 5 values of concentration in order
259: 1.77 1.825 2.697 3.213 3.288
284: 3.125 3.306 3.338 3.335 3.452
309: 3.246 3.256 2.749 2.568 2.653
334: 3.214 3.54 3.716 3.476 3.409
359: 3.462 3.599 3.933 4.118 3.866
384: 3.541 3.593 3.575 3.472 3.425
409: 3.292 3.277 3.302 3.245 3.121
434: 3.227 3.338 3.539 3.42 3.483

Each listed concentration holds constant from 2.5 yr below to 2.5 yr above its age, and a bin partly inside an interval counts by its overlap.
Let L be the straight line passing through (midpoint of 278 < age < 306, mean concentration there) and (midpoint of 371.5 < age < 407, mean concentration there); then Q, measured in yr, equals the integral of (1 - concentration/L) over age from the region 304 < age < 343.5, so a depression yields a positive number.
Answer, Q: 3.8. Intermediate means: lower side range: 3.31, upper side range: 3.65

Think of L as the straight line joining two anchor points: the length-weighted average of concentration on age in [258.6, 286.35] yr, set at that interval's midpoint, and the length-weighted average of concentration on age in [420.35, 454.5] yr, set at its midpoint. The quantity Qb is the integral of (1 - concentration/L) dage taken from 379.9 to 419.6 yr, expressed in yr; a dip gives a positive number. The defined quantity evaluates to -3.4 yr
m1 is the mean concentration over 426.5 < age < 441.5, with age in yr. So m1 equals 3.23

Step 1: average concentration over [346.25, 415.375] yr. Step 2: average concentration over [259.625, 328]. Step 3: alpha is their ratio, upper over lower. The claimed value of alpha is 1.20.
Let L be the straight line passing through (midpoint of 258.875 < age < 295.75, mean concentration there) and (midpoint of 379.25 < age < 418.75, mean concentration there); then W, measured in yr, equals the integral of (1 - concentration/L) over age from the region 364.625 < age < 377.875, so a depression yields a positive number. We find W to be -2.44 yr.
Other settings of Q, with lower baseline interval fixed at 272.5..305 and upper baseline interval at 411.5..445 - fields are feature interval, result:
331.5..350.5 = -1.16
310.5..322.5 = 1.10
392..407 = -0.90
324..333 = 1.54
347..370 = -1.89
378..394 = -1.70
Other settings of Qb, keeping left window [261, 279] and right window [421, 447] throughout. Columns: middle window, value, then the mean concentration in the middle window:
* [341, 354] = -2.6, 3.56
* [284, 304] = -4.1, 3.32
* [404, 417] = -0.4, 3.31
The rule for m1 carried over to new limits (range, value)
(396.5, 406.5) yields 3.45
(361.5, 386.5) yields 3.81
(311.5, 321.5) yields 3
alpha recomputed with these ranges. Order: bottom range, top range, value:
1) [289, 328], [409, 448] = 1.05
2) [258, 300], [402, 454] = 1.15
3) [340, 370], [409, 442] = 0.91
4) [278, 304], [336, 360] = 1.07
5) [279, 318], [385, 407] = 1.07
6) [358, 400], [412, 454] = 0.90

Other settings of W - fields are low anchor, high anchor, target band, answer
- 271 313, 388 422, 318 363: 1.5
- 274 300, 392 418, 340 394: -4.9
